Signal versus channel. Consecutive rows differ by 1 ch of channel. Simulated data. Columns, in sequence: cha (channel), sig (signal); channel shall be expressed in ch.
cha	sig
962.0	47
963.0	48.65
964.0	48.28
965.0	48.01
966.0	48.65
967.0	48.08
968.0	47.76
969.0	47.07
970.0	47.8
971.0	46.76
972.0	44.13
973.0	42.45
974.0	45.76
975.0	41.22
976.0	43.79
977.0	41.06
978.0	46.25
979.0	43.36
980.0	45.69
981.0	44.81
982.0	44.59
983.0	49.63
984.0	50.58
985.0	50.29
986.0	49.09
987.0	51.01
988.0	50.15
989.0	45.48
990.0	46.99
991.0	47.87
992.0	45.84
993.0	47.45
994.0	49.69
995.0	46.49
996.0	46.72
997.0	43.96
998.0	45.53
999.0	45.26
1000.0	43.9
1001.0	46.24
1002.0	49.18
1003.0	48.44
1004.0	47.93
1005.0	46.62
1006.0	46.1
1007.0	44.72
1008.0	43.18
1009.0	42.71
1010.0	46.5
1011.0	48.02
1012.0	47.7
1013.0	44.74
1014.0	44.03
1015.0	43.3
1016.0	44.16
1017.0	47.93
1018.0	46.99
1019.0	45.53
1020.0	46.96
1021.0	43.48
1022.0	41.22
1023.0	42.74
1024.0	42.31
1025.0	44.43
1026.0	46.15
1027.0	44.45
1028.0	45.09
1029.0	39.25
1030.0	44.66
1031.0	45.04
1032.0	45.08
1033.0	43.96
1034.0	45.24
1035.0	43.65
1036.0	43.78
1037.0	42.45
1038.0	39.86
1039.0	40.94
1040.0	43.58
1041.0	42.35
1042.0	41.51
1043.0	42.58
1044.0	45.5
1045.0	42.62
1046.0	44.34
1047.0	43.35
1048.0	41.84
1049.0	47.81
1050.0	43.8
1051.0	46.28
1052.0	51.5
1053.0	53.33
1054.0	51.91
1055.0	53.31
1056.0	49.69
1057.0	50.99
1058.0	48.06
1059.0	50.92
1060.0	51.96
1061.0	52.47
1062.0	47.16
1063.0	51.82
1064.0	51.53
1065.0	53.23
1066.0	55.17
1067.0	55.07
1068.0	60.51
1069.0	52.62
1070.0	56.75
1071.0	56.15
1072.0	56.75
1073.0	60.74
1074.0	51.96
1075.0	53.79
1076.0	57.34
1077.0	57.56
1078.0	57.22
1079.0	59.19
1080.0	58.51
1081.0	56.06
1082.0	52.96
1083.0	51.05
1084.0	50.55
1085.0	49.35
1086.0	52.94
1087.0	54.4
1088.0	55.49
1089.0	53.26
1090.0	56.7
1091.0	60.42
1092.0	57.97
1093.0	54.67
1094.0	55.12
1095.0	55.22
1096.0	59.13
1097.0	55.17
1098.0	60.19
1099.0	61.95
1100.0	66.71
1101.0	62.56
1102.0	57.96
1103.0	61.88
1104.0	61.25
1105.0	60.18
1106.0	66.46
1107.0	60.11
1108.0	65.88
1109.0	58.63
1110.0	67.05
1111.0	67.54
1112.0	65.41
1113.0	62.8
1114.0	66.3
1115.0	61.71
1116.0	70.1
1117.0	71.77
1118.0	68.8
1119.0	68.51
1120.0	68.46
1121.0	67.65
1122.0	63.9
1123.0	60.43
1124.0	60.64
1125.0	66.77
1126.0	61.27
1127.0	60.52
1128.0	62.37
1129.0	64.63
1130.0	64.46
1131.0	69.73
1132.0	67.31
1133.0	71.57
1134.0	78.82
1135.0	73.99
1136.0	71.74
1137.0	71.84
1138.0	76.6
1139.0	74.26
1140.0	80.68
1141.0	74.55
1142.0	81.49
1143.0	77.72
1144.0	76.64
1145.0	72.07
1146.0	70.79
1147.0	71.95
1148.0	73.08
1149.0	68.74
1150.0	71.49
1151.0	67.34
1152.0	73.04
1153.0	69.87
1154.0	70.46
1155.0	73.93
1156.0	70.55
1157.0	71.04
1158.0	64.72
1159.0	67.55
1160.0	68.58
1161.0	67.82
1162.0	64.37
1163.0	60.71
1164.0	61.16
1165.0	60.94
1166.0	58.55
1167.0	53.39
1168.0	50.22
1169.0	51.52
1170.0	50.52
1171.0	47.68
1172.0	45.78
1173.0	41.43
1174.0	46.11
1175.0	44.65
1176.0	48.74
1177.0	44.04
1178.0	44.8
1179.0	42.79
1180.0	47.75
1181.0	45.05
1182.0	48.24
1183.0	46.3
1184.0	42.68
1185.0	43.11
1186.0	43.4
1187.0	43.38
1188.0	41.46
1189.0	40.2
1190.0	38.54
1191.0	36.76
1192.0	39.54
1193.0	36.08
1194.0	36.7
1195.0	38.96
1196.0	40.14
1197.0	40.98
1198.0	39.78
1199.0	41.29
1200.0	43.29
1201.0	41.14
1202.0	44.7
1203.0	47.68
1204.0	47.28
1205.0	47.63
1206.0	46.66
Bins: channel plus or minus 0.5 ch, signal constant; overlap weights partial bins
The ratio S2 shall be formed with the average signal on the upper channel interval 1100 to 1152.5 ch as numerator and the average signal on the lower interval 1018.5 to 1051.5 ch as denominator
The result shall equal 1.56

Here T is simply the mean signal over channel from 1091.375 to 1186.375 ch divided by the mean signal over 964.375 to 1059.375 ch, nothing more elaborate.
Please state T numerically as 1.36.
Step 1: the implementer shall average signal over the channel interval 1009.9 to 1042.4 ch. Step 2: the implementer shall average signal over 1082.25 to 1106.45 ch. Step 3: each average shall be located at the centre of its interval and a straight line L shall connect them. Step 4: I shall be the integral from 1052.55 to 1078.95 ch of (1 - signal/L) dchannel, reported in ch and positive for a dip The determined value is -1.0 ch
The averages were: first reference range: 44.1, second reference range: 57.5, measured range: 53.9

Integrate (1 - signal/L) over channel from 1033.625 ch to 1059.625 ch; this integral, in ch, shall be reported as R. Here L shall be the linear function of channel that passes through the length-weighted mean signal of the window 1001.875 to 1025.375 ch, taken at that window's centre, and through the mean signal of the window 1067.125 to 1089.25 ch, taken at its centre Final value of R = 2.4 ch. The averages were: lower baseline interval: 45.3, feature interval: 45.8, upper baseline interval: 55.3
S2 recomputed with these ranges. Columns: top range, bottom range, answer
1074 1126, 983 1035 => 1.31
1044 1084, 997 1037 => 1.16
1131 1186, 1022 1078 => 1.29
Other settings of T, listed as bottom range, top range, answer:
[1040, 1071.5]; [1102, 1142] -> 1.36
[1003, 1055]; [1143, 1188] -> 1.29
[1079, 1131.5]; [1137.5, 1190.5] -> 0.97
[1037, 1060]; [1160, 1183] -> 1.11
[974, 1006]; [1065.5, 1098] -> 1.20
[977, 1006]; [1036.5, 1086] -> 1.08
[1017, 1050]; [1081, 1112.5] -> 1.34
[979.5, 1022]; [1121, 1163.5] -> 1.50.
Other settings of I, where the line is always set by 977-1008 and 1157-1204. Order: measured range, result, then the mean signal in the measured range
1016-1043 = 1.9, 43.8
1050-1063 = -0.9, 50.4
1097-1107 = -3.0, 61.7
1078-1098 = -3.4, 55.3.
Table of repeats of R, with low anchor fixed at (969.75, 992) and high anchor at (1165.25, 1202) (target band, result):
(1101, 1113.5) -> -5.0 ch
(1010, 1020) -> 0.0 ch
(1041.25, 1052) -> 0.3 ch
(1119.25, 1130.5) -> -4.8 ch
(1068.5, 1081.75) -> -3.3 ch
